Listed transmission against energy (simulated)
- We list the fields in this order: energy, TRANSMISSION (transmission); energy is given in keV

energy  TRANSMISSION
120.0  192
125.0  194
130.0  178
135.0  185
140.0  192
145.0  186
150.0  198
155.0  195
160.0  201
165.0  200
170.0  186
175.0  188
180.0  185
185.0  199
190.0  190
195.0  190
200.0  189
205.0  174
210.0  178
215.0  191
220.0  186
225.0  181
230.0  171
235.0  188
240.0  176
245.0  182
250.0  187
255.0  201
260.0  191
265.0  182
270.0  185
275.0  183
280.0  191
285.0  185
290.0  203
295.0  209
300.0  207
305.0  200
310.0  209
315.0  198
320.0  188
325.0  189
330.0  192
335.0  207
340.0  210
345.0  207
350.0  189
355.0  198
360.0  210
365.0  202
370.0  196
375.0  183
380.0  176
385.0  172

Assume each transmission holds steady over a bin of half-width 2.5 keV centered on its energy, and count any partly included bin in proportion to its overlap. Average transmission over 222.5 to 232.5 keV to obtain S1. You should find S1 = 176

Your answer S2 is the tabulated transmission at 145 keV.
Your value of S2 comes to 186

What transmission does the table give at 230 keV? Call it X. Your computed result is 171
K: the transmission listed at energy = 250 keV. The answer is 187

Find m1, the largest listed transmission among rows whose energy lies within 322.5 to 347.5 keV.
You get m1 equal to 210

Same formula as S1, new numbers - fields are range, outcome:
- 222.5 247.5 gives 180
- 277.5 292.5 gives 193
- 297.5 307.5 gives 204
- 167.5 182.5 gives 186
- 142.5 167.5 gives 196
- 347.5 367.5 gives 200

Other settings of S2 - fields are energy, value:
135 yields 185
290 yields 203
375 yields 183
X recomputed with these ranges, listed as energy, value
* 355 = 198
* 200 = 189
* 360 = 210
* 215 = 191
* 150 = 198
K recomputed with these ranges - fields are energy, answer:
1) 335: 207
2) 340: 210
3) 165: 200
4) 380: 176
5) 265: 182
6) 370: 196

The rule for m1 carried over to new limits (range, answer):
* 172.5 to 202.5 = 199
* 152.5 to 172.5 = 201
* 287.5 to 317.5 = 209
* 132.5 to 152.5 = 198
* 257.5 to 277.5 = 191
